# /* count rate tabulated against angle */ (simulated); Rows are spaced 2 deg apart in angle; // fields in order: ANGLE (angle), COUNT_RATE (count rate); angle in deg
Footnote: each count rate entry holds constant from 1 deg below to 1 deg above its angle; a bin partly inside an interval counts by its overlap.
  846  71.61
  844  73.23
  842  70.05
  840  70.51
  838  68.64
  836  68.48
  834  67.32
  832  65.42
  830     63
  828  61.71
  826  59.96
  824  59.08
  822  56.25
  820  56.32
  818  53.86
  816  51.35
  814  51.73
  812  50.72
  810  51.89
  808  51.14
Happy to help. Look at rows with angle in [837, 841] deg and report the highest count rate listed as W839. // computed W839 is 70.51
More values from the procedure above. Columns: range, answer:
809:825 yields 59.08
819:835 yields 67.32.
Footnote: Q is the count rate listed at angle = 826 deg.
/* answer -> 59.96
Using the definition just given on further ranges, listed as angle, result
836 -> 68.48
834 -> 67.32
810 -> 51.89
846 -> 71.61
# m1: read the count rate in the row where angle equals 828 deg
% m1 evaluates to 61.71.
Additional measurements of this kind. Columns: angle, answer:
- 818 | 53.86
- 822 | 56.25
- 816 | 51.35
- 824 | 59.08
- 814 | 51.73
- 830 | 63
